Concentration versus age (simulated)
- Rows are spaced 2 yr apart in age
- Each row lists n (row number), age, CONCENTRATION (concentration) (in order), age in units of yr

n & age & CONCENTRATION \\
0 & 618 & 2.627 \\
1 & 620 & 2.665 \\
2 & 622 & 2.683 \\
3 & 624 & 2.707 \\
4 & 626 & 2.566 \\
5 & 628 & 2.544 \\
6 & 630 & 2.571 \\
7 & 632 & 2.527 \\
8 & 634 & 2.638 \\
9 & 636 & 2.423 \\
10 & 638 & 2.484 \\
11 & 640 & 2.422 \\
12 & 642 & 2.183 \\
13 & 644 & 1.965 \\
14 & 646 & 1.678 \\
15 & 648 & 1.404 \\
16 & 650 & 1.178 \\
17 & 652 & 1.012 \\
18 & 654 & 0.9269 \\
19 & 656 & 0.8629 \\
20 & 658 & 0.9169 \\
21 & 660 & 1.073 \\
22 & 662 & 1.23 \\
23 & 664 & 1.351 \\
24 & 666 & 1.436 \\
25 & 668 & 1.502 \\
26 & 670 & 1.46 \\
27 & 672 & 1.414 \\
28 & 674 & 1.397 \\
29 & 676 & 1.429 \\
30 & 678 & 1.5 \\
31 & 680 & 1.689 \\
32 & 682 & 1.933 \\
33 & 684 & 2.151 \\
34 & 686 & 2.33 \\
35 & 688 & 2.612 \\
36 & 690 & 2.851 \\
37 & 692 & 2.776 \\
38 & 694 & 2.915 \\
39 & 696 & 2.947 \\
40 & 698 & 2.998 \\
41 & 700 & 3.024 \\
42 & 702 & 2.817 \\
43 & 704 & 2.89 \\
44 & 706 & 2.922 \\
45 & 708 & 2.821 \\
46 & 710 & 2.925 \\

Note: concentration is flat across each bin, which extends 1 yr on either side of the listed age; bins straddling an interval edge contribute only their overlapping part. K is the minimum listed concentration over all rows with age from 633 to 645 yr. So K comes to 1.965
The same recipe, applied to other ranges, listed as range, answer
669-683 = 1.397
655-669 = 0.8629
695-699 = 2.947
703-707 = 2.89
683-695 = 2.151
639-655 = 0.9269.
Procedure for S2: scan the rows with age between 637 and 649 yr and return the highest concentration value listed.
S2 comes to 2.484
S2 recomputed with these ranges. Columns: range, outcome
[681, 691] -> 2.851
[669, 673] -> 1.46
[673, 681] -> 1.689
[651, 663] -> 1.23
